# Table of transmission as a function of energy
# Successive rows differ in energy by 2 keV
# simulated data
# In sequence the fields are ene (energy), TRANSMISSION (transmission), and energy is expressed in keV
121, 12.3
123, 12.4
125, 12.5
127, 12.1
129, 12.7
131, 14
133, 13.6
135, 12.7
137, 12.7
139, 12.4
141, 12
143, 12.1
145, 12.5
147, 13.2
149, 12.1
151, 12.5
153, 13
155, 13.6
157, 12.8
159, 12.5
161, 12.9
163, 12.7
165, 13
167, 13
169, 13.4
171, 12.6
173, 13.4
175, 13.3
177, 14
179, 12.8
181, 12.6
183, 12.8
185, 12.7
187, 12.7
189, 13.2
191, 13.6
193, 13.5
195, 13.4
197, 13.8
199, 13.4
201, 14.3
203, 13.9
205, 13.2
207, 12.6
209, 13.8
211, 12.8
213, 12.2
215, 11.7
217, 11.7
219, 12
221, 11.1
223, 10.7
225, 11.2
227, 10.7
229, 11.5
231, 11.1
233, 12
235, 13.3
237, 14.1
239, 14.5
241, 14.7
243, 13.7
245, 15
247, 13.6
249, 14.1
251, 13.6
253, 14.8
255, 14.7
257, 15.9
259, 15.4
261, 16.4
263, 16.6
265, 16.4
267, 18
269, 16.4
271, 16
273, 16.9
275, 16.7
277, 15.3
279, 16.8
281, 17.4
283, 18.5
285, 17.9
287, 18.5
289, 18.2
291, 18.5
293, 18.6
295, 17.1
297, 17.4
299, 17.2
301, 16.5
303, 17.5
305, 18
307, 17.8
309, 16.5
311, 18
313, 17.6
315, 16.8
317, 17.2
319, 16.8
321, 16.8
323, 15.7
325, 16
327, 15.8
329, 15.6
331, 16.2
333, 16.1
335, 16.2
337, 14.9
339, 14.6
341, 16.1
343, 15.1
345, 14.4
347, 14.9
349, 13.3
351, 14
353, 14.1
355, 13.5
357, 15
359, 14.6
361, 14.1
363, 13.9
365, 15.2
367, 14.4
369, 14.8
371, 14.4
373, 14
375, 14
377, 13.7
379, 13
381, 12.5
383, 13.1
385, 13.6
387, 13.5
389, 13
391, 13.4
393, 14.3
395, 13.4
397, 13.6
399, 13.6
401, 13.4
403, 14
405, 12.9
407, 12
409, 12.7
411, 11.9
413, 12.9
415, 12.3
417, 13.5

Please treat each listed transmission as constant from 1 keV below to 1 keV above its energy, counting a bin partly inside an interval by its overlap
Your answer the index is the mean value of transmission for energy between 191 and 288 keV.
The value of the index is 14.3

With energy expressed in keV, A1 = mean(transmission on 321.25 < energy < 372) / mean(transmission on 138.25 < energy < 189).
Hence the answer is 1.2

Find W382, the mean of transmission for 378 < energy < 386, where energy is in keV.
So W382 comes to 13.1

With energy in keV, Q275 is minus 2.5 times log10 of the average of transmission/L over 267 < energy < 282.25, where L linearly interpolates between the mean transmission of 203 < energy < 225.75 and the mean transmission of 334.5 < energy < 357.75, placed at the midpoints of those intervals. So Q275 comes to -0.242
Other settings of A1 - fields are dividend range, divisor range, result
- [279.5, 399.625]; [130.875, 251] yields 1.20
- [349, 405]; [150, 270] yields 1.03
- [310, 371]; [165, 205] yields 1.16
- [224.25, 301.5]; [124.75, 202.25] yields 1.20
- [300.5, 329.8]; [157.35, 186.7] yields 1.30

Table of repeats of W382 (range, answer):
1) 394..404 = 13.6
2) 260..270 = 16.8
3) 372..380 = 13.7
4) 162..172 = 12.9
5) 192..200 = 13.5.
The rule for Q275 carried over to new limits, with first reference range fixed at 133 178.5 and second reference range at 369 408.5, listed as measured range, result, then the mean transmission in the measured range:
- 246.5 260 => -0.119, 14.6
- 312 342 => -0.211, 16.2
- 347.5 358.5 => -0.054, 14.1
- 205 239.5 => 0.074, 12.2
